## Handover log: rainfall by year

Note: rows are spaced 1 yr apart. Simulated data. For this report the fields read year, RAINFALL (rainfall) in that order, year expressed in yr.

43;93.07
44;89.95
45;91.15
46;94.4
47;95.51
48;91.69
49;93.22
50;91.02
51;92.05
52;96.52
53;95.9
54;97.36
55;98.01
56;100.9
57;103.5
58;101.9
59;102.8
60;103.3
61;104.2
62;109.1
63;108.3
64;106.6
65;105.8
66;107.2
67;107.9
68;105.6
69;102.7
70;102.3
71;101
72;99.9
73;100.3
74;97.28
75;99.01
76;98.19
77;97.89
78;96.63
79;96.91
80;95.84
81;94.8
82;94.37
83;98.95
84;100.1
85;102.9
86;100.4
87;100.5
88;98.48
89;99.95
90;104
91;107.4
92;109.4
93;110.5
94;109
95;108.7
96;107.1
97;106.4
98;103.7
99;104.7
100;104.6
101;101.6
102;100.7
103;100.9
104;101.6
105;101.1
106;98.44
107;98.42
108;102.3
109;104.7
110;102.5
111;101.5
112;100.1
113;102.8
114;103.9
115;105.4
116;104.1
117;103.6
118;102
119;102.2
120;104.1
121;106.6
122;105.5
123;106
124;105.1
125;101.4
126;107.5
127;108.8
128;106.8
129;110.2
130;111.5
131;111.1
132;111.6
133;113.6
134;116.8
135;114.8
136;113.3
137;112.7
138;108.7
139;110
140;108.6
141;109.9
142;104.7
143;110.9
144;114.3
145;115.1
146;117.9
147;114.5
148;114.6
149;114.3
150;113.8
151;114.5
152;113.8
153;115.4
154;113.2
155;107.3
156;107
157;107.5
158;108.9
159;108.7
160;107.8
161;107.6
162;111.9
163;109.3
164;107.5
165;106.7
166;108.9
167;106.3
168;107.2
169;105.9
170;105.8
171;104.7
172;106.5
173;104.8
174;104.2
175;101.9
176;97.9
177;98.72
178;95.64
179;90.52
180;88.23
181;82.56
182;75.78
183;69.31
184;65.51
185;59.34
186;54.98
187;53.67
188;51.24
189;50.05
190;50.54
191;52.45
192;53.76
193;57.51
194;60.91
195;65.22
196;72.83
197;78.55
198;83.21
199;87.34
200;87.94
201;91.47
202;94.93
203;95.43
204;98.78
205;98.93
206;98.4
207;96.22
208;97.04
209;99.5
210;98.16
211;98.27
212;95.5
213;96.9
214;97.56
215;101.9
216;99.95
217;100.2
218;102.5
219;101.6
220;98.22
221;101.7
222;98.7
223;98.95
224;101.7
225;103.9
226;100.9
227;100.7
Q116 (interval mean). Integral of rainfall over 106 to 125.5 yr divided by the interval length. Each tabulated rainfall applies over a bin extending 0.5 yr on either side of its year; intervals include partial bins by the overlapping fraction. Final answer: 103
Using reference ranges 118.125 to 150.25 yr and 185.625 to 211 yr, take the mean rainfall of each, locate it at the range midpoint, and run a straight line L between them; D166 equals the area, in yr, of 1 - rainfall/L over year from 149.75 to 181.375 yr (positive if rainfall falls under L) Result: -3.7 yr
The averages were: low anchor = 110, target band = 105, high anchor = 77.7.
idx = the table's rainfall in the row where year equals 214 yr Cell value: 97.56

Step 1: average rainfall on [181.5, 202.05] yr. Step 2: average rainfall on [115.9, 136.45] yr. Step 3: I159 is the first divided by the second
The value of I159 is 0.62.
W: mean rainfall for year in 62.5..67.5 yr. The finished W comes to 107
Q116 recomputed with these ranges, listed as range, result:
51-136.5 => 103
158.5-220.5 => 89.7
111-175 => 109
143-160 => 112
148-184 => 103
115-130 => 105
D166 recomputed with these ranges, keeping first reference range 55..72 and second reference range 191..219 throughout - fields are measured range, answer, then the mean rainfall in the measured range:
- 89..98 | -0.6 yr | 107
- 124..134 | -1.3 yr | 109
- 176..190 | 2.9 yr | 72.1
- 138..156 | -3.2 yr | 112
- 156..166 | -1.6 yr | 108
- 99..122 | -0.8 yr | 103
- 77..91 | 0.4 yr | 99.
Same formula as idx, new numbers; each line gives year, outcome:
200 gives 87.94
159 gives 108.7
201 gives 91.47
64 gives 106.6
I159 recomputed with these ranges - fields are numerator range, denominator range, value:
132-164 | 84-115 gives 1.08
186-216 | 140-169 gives 0.74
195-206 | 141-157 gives 0.78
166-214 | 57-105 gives 0.83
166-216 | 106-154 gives 0.79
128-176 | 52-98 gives 1.08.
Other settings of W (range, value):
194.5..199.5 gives 77.4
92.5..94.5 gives 110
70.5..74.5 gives 99.6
